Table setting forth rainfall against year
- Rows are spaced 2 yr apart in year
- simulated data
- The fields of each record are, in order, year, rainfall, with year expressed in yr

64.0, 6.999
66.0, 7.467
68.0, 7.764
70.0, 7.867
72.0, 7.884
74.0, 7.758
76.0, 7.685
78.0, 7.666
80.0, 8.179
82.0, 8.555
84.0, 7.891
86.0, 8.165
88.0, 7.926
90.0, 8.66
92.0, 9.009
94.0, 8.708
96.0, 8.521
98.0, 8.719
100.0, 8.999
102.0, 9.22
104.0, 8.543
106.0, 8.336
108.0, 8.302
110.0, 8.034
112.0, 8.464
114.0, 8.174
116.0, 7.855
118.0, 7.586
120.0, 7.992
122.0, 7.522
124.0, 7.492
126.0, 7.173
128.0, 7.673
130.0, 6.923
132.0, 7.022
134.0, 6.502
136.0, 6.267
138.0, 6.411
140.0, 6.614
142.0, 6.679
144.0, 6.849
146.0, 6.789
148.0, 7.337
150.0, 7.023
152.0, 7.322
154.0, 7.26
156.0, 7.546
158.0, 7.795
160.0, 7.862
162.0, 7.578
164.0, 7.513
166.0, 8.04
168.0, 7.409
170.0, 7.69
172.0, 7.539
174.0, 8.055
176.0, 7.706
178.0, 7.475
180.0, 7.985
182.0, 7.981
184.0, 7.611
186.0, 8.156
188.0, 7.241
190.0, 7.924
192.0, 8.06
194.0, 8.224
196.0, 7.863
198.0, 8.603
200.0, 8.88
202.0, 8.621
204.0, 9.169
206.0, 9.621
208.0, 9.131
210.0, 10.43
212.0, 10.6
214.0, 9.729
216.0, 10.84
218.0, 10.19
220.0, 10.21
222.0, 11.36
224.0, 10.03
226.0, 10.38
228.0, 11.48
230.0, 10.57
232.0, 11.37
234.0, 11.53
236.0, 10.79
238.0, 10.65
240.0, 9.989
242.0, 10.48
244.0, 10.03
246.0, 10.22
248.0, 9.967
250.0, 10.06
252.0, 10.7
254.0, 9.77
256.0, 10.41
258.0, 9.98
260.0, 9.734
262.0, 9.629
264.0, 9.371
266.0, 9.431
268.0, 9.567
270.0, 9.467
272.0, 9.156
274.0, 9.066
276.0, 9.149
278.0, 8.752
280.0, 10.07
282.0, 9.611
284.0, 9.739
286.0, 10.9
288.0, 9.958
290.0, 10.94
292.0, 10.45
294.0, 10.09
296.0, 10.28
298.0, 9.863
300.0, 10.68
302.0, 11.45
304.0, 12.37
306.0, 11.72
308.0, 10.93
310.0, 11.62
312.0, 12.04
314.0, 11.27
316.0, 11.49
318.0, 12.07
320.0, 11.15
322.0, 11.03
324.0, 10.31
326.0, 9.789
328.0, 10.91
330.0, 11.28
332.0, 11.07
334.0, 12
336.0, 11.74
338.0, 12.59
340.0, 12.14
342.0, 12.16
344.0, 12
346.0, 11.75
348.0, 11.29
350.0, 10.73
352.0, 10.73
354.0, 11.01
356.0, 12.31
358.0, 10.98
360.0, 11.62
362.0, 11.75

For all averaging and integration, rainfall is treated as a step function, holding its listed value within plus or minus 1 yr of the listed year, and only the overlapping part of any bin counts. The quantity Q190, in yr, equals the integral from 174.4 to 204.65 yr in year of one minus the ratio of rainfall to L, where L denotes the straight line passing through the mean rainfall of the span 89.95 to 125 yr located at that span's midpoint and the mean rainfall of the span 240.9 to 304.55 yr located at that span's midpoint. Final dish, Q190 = 3.6 yr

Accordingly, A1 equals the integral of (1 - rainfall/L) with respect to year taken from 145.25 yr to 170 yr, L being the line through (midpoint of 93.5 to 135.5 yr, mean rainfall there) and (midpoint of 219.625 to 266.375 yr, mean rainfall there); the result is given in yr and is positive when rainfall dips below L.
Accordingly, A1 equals 3.7 yr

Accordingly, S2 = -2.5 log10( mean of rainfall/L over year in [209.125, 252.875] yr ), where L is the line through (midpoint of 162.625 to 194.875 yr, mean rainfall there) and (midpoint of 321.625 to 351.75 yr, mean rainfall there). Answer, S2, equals -0.175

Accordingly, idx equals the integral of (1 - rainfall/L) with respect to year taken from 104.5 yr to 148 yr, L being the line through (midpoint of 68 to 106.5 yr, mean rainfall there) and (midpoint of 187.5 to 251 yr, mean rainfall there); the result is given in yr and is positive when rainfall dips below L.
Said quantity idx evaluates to 6.8 yr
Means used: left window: 8.32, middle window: 7.38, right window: 9.84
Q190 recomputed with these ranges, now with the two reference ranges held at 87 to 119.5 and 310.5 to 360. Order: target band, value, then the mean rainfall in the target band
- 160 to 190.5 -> 5.31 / 7.73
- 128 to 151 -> 5.41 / 6.8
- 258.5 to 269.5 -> 0.98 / 9.56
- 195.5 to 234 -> -0.55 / 10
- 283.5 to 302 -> 0.80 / 10.4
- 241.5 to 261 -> 0.39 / 10.1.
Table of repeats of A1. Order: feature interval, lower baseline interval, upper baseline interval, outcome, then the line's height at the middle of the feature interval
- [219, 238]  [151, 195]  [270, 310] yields -4.0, 8.94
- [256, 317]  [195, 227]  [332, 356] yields 3.0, 10.8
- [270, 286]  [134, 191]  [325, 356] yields 0.9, 10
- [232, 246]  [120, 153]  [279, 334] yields -1.9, 9.34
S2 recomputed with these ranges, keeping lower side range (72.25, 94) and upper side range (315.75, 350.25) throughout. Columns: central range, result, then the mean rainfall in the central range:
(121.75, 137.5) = 0.24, 7.03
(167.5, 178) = 0.21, 7.67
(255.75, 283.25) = 0.12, 9.51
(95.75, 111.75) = -0.02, 8.58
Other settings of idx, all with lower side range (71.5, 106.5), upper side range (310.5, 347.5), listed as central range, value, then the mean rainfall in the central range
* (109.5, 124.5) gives 1.4 yr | 7.9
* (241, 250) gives 0.2 yr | 10.2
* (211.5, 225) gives -0.5 yr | 10.4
